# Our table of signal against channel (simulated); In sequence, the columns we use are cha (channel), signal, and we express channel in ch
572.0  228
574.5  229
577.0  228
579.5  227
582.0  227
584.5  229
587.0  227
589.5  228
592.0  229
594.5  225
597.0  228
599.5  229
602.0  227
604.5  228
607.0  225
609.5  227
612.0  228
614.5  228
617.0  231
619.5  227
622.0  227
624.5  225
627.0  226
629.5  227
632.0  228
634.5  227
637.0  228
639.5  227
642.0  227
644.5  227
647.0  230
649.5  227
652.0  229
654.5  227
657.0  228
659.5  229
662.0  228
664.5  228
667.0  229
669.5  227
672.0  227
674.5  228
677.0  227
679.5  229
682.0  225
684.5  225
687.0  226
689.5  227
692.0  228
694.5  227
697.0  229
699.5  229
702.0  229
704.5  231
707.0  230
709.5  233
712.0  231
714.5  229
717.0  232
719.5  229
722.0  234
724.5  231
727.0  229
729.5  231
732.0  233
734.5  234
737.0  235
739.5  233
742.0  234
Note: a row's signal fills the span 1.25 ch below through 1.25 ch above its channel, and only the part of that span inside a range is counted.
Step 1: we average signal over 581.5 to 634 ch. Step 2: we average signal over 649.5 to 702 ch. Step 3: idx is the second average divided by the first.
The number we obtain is 1.00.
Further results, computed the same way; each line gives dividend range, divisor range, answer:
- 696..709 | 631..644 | 1.01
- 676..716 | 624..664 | 1.00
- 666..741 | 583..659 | 1.01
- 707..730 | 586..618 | 1.01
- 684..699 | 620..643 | 1.00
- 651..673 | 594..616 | 1.00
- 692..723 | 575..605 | 1.01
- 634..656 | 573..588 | 1.00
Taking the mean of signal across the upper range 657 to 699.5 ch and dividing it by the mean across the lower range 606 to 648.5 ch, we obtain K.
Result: 1.0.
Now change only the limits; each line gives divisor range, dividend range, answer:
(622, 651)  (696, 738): 1.02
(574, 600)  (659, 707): 1.00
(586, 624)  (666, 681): 1.00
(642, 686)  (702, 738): 1.02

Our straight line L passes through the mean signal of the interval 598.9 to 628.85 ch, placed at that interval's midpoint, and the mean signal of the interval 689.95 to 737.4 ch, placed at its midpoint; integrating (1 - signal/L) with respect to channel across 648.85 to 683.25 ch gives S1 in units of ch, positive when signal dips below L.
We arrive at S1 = 0.2 ch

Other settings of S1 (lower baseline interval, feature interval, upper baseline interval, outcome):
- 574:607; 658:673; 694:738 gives 0.1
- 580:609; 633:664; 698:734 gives 0.2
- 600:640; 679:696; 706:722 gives 0.2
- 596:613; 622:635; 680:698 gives 0.0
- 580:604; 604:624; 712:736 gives 0.1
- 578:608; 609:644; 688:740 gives 0.1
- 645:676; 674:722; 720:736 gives 0.3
